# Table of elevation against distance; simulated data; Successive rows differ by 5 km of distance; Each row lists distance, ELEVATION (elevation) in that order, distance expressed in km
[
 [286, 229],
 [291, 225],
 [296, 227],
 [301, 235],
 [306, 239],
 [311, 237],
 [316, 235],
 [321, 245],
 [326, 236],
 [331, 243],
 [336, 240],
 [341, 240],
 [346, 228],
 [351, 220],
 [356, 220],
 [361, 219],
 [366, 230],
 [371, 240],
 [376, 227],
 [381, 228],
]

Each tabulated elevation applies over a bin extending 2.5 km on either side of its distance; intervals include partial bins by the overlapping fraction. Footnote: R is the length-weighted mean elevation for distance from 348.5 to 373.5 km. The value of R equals 226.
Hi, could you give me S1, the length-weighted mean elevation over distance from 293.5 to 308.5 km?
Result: 234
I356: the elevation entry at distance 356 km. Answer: 220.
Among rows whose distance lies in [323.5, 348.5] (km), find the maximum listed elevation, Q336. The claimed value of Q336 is 243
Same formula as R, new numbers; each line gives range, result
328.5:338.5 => 242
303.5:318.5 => 237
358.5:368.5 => 224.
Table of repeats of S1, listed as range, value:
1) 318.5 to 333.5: 241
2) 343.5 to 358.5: 223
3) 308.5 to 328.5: 238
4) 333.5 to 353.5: 232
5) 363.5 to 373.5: 235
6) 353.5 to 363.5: 220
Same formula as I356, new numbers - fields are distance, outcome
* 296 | 227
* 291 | 225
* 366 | 230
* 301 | 235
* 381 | 228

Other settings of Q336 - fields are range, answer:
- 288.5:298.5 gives 227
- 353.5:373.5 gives 240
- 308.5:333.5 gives 245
